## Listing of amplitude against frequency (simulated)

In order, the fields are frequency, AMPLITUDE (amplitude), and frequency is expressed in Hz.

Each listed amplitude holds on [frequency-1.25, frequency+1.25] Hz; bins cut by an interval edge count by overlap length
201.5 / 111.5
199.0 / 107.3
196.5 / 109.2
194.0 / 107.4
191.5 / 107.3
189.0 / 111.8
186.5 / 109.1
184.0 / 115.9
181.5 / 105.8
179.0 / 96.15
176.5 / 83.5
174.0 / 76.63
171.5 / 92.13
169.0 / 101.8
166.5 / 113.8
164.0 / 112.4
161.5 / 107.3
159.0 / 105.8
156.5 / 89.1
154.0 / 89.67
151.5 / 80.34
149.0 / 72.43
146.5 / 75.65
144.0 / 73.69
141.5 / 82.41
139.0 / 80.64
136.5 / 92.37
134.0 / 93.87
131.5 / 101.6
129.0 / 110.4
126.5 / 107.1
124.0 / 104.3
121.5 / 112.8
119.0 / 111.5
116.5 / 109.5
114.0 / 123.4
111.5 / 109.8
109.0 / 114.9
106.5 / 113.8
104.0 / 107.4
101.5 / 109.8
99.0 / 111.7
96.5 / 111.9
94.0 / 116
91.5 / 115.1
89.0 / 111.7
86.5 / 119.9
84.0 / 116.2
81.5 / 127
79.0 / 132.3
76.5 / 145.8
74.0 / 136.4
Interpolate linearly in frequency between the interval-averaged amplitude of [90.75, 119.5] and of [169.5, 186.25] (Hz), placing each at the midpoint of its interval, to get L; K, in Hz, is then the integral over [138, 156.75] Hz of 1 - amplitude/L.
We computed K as 4.2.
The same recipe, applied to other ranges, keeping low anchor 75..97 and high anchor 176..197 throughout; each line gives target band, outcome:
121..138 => 1.88 Hz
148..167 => 2.48 Hz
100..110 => 0.65 Hz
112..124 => 0.41 Hz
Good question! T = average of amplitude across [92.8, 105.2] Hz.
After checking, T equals 111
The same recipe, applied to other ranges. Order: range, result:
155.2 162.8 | 101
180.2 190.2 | 111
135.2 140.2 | 86.6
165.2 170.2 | 108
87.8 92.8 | 113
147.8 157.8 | 83.1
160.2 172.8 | 105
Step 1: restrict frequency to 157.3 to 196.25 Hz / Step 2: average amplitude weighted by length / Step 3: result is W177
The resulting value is 103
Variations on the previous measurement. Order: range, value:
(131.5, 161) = 86.4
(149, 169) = 98.2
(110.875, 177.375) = 96.8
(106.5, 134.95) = 109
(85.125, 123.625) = 113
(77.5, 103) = 117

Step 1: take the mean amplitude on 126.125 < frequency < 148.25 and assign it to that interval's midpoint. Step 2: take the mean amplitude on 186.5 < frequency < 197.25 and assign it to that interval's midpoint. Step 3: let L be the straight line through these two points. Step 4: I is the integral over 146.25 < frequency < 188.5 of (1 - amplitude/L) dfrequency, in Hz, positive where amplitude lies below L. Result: 1.7 Hz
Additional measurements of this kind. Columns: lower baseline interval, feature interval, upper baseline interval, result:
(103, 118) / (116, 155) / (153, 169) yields 5.43 Hz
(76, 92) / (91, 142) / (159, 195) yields 4.16 Hz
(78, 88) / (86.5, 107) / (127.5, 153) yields 0.33 Hz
